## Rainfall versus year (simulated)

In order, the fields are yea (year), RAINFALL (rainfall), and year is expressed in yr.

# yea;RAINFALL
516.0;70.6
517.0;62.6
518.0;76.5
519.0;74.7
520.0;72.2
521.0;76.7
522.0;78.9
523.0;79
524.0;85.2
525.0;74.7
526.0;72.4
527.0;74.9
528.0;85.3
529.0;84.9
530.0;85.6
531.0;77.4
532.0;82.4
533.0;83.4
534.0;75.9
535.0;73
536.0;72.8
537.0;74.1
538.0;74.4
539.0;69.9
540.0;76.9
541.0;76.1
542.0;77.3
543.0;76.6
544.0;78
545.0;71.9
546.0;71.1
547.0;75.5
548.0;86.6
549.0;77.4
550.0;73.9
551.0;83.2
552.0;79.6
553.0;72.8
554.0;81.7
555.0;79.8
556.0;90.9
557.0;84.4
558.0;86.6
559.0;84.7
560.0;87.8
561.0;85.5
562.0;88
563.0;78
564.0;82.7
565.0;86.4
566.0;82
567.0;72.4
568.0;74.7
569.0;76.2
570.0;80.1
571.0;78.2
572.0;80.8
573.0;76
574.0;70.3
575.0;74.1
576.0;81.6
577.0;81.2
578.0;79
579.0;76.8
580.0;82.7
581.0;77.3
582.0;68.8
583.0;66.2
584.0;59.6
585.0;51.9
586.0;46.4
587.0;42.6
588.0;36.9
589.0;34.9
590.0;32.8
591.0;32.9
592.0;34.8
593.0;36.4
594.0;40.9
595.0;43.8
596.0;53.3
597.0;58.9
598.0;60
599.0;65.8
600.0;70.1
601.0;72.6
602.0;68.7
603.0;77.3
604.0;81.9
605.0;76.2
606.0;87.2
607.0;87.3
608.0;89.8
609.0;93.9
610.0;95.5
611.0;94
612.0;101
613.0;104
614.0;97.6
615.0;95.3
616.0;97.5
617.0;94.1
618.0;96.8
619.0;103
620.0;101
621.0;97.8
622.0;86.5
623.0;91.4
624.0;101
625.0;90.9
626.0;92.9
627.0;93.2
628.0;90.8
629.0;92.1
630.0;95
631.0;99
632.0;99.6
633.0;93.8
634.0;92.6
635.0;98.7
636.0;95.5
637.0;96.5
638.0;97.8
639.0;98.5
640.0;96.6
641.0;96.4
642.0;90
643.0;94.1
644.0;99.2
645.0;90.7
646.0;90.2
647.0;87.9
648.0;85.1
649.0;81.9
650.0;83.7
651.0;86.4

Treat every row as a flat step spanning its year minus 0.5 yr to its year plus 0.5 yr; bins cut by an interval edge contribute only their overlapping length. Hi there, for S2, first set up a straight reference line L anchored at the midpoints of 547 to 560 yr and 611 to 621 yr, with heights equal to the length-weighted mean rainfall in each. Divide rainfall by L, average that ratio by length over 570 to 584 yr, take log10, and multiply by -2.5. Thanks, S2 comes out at 0.16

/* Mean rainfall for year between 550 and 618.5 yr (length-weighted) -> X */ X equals 74.2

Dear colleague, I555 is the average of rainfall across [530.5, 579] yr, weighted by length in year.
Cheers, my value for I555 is 78.8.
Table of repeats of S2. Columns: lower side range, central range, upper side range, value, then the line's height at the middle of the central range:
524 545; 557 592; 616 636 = 0.21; 85.2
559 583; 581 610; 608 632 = 0.40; 87.4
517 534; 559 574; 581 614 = -0.14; 70.9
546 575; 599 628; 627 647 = 0.00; 90.4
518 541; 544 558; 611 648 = 0.03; 81.3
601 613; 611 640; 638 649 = -0.08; 89.7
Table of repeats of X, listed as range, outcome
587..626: 75.7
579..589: 58.8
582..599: 47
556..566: 85.1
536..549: 75.7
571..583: 76.7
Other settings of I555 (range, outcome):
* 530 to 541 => 76.5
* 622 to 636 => 94.4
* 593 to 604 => 61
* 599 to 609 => 79.1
